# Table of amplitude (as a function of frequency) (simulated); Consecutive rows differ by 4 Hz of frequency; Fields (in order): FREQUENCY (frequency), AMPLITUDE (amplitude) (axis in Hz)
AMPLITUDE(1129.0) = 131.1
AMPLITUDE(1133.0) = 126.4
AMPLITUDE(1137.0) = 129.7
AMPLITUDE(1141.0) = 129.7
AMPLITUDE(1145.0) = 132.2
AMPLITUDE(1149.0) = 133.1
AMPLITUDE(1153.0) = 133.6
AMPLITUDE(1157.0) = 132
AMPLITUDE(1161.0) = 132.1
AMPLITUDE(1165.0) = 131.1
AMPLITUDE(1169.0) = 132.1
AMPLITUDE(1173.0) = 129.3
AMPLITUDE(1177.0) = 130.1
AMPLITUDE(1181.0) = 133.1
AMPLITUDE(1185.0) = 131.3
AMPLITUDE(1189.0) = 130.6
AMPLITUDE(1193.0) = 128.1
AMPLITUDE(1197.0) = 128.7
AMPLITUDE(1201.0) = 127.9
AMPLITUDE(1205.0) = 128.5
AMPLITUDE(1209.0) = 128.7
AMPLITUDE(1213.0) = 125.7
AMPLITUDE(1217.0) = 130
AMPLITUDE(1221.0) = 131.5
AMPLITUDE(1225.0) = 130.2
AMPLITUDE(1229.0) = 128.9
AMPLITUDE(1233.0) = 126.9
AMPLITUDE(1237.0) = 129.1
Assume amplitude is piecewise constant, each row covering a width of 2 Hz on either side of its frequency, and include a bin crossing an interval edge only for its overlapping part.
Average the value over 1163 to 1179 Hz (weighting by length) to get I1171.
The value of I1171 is 131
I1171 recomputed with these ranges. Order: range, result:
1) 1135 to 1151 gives 131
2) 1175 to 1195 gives 131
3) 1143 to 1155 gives 133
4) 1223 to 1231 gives 130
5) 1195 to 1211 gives 128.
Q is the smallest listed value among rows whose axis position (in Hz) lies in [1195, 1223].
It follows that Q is 125.7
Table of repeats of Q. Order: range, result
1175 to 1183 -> 130.1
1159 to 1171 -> 131.1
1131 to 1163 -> 126.4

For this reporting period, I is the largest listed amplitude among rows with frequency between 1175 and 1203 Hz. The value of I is 133.1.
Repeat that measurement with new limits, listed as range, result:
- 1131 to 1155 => 133.6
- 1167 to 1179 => 132.1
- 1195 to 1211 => 128.7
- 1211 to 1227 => 131.5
